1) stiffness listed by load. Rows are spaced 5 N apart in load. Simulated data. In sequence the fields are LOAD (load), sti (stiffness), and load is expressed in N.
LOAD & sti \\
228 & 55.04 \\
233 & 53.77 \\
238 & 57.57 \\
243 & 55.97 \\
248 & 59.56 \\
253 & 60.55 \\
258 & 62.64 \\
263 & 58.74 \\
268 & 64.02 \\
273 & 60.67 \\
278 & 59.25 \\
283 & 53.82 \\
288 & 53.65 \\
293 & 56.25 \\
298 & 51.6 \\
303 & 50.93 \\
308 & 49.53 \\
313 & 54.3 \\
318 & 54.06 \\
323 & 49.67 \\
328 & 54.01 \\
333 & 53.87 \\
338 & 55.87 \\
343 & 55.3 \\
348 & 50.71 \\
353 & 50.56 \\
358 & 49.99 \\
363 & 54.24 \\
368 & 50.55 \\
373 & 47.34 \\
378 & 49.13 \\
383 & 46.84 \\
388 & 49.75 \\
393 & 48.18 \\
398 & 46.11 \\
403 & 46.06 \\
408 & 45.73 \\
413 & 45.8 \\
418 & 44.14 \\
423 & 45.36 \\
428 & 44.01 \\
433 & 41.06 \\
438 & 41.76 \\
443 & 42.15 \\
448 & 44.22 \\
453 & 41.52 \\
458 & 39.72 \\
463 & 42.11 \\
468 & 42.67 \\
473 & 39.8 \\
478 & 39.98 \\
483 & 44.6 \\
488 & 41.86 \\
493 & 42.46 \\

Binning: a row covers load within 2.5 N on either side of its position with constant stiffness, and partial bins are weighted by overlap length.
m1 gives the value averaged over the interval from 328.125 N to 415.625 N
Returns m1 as 49.9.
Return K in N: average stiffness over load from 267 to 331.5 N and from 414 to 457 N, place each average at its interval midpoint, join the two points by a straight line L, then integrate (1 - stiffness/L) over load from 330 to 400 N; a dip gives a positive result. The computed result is -2.4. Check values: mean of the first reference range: 54.5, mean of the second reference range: 43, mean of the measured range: 50.7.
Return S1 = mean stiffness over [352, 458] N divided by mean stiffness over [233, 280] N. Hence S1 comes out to 0.78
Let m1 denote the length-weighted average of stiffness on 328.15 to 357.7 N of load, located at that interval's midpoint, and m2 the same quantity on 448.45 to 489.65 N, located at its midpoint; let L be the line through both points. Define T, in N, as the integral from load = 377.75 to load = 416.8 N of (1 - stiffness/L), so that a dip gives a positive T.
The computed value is 1.0 N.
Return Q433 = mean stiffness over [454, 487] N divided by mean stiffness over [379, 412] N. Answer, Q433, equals 0.9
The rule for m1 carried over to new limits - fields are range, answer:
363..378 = 49.9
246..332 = 56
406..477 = 42.8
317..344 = 53.7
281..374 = 52.5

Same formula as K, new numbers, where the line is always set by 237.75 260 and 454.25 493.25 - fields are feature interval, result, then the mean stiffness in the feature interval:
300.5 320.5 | 0.8 N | 52.2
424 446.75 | 1.1 N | 42.6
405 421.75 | 0.4 N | 45.3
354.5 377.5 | -0.1 N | 50.4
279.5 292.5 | 0.4 N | 54.5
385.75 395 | -0.2 N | 49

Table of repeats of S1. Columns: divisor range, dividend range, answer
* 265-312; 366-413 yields 0.86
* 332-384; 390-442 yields 0.87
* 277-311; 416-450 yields 0.81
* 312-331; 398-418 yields 0.86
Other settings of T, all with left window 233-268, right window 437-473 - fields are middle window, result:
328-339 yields -0.5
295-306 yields 0.7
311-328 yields 0.2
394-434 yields 0.3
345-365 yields -0.4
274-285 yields -0.1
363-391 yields -0.4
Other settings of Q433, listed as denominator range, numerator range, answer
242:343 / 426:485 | 0.75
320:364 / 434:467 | 0.80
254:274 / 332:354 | 0.87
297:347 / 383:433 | 0.87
